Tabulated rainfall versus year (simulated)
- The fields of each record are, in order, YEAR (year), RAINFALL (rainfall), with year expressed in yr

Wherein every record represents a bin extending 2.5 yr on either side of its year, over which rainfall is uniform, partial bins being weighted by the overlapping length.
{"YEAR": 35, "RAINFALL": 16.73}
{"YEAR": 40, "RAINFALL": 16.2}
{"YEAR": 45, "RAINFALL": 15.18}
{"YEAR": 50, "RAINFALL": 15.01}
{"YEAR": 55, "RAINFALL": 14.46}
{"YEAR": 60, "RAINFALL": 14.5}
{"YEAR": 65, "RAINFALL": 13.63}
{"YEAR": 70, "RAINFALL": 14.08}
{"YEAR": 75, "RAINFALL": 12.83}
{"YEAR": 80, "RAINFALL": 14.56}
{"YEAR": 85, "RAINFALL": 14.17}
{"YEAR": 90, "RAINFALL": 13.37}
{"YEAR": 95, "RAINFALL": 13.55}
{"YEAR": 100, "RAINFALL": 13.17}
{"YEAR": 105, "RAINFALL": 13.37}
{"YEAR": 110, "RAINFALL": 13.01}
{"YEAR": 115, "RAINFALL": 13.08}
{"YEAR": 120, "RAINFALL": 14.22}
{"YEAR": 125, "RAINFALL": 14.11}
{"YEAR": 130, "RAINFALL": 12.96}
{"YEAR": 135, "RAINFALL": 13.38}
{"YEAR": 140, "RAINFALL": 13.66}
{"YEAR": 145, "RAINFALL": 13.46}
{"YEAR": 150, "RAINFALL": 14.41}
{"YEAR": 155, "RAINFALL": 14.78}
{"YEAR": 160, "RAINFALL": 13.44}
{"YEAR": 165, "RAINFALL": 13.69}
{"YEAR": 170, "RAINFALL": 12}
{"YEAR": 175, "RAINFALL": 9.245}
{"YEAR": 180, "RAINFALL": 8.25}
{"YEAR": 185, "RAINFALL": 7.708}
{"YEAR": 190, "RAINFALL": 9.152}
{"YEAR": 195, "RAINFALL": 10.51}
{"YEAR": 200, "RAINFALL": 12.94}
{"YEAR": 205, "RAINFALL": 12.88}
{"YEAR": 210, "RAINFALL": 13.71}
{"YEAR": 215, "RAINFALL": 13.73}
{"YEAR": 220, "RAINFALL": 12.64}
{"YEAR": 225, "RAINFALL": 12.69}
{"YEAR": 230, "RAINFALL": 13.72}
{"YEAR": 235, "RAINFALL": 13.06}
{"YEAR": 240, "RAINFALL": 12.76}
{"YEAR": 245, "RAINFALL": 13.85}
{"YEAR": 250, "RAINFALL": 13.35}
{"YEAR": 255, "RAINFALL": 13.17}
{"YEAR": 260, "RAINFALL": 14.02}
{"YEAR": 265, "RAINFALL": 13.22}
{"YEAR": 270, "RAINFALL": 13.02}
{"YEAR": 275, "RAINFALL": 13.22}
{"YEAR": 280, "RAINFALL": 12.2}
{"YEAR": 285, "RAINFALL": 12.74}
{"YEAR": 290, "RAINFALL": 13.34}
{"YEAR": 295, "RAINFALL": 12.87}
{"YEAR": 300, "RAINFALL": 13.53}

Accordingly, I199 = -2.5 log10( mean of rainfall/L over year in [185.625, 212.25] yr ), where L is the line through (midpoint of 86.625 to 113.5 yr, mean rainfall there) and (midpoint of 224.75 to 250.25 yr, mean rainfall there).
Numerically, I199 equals 0.15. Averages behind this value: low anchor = 13.3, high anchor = 13.3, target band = 11.5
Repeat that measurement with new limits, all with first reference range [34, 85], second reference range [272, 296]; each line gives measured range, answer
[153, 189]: 0.23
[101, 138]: 0.06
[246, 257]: -0.02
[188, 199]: 0.30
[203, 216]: 0.00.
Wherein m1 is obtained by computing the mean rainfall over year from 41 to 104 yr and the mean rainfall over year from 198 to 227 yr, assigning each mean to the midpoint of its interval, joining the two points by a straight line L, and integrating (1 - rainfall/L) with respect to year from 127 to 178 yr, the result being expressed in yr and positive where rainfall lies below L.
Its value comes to 1.8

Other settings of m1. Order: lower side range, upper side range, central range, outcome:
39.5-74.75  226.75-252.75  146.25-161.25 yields -0.3 yr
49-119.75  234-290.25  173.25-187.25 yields 5.3 yr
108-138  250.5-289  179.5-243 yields 6.2 yr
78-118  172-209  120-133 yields -1.2 yr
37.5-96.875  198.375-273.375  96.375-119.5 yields 1.3 yr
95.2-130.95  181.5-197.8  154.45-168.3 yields -3.9 yr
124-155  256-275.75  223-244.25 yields 0.5 yr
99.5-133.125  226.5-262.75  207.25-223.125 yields 0.1 yr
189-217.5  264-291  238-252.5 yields -0.8 yr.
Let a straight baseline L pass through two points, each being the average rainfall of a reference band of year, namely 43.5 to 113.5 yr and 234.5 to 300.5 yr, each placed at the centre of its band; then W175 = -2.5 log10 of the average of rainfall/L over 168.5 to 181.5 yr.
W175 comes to 0.35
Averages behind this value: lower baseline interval 13.9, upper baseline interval 13.2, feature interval 9.79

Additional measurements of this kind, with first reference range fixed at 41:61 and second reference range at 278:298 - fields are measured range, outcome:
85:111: 0.086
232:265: -0.016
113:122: 0.053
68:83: 0.066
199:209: 0.044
